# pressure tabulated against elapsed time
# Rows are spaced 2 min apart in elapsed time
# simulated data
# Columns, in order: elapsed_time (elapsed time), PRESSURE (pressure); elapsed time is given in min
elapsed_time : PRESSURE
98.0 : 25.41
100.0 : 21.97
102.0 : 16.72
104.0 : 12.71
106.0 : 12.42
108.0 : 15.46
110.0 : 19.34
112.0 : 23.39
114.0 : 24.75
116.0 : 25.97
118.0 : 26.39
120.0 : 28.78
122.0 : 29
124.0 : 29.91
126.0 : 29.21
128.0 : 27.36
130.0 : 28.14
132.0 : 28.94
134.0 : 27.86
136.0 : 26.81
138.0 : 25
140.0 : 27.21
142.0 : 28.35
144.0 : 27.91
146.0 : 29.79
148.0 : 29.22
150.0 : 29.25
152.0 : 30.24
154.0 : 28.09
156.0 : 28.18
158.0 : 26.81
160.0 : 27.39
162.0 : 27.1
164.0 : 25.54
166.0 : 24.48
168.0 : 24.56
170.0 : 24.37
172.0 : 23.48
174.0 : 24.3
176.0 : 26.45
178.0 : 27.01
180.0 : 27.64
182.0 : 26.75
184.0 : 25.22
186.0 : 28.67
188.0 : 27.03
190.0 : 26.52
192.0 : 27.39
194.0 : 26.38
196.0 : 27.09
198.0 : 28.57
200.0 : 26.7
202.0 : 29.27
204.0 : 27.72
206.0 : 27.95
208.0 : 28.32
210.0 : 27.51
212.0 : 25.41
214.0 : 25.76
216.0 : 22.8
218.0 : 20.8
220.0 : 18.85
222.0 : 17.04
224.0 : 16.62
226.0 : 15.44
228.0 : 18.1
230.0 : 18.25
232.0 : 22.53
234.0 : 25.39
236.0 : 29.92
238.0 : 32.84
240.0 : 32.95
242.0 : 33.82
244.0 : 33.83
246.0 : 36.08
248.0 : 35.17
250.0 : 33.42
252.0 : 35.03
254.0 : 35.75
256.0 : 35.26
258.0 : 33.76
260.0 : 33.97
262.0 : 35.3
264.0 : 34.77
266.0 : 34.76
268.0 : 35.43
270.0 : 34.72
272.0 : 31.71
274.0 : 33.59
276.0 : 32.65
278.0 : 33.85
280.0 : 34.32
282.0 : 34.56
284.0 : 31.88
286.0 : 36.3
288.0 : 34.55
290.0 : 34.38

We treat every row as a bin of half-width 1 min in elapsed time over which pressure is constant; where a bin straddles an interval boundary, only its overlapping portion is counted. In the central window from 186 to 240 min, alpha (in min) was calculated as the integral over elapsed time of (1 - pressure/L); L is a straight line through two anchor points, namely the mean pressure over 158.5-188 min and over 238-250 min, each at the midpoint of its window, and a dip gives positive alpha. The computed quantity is 9.8 min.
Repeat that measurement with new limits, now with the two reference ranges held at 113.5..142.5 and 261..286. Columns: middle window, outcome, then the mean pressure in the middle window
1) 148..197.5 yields 4.7 min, 26.7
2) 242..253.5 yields -0.6 min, 34.7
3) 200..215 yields 1.8 min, 27.4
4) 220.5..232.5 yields 5.3 min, 17.8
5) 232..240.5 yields 0.8 min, 29.2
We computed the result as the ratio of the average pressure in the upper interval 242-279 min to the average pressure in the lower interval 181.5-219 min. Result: 1.3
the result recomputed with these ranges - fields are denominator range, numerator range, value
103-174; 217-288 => 1.18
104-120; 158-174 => 1.20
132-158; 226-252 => 1.03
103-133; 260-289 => 1.42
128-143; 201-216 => 0.99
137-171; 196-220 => 0.96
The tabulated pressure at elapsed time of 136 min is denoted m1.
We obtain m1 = 26.81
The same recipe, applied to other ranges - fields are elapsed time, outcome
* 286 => 36.3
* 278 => 33.85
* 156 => 28.18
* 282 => 34.56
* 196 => 27.09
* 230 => 18.25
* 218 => 20.8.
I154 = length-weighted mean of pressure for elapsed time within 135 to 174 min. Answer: 27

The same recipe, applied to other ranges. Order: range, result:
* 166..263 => 27.3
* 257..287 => 34.1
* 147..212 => 27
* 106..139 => 25.6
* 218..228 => 17.5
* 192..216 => 27.1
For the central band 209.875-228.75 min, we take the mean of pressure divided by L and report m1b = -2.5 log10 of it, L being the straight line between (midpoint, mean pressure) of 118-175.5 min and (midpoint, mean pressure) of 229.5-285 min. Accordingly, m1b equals 0.44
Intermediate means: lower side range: 27.4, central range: 20.6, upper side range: 32.8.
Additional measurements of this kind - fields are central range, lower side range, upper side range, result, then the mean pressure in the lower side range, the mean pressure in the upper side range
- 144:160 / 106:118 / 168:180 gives -0.20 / 21.4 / 25.3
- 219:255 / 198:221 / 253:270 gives 0.14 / 25.7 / 34.9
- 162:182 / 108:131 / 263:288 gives 0.13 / 26.1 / 34.1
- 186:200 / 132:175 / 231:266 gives 0.09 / 27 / 33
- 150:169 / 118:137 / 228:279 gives 0.09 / 28.3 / 32.3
